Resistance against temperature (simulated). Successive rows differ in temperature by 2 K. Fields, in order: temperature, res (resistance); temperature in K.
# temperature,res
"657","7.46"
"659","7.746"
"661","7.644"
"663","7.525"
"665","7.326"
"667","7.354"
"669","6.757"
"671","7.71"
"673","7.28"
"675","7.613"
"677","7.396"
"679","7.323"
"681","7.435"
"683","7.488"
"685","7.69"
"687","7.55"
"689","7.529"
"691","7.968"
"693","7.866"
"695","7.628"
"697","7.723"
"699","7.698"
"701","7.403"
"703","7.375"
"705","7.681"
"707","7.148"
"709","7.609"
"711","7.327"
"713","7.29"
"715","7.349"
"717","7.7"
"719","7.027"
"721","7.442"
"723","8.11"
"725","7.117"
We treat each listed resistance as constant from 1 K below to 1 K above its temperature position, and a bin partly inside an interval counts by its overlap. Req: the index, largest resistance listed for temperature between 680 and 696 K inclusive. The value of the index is 7.968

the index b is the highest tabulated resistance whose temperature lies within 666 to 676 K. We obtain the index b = 7.71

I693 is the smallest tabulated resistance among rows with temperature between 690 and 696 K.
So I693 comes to 7.628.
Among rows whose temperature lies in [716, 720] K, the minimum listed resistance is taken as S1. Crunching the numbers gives 7.027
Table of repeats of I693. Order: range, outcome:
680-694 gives 7.435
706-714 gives 7.148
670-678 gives 7.28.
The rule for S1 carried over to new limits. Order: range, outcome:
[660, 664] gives 7.525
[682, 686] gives 7.488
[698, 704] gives 7.375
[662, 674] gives 6.757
